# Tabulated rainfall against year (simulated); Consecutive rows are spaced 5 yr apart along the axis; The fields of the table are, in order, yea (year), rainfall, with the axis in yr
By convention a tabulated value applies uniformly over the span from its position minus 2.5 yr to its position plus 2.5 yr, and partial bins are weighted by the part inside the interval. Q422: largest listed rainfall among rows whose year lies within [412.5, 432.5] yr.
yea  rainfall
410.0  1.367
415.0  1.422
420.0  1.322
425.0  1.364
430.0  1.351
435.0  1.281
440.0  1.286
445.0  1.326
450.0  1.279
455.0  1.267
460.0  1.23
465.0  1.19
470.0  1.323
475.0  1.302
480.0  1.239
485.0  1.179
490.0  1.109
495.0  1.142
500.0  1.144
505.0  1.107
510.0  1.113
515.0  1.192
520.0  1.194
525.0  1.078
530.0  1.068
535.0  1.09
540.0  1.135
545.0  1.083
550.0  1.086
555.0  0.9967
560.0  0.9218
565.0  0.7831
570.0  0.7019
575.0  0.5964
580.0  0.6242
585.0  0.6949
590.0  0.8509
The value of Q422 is 1.422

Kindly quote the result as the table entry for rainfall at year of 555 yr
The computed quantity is 0.9967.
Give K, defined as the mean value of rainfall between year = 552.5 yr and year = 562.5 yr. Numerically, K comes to 0.959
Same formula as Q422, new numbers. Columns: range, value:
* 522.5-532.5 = 1.078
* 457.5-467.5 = 1.23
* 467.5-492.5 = 1.323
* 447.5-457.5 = 1.279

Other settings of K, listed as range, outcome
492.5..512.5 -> 1.13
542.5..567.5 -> 0.974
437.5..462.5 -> 1.28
